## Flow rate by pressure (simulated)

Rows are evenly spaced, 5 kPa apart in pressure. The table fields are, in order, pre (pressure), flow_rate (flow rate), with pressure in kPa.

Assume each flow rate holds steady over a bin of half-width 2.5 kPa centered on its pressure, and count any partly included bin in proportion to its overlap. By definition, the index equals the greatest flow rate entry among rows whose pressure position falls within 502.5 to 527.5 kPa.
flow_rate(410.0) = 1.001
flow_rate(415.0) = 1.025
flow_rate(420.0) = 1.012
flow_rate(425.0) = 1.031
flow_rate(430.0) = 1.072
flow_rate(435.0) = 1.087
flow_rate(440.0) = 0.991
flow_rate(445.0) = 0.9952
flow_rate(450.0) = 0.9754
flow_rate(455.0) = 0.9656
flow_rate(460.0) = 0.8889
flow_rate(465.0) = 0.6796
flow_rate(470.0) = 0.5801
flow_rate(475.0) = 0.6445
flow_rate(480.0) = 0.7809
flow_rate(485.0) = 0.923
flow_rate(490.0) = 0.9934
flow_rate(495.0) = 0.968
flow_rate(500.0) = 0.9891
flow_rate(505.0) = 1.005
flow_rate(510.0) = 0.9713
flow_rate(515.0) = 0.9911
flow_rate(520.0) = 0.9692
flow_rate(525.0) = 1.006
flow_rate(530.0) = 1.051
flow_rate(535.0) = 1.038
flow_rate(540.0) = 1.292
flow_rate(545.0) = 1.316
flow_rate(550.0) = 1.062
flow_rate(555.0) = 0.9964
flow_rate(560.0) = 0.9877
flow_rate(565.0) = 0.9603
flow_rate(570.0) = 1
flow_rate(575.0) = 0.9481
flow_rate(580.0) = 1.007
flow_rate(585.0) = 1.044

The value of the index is 1.006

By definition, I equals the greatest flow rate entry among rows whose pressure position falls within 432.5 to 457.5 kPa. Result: 1.087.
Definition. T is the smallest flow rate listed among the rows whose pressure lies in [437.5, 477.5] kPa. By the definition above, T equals 0.5801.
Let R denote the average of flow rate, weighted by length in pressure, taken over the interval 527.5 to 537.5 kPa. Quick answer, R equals 1.04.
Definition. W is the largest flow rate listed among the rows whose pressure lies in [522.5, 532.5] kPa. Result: 1.051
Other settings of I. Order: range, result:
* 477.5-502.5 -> 0.9934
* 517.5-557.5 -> 1.316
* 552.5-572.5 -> 1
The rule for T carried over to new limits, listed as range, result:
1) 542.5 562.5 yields 0.9877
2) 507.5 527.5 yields 0.9692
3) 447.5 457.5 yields 0.9656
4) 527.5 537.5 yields 1.038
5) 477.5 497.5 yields 0.7809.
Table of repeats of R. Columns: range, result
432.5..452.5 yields 1.01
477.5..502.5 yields 0.931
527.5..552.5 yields 1.15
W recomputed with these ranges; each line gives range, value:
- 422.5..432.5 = 1.072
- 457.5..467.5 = 0.8889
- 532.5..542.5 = 1.292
